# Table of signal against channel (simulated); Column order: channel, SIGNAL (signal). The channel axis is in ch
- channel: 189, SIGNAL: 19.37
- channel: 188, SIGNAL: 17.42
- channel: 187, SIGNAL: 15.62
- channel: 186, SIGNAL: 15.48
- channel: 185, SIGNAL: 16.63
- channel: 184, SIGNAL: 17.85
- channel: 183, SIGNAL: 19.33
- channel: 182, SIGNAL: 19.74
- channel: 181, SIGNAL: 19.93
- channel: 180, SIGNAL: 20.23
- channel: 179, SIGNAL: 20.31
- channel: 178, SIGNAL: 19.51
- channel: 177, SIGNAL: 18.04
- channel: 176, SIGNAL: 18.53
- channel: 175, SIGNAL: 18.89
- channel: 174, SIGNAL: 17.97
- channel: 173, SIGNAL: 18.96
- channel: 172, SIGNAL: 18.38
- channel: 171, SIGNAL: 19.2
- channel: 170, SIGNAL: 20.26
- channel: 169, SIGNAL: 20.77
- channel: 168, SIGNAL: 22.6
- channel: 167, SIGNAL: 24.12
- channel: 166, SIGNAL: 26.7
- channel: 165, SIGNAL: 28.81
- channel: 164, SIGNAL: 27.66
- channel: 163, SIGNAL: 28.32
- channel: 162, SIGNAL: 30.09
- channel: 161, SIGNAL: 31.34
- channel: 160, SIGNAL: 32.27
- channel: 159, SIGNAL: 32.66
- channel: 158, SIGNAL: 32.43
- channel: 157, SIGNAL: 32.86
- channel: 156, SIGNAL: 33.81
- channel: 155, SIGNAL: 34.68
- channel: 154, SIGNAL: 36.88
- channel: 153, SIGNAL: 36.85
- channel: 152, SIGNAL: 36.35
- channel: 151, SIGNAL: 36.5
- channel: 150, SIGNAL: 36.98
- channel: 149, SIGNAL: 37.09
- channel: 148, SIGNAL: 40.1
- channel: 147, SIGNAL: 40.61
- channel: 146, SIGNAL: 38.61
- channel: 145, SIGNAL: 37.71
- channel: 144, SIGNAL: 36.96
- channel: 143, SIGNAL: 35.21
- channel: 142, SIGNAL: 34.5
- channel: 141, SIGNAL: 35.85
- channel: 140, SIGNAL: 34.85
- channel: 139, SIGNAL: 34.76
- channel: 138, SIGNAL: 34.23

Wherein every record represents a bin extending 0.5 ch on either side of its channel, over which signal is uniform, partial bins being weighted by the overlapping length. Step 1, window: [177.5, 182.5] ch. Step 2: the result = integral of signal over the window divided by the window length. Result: 19.9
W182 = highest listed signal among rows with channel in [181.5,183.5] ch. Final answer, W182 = 19.74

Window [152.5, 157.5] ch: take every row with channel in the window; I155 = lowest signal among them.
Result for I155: 32.86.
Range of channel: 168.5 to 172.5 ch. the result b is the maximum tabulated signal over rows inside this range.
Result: 20.77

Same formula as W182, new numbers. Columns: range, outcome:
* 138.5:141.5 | 35.85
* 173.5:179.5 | 20.31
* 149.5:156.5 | 36.98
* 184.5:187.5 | 16.63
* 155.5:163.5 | 33.81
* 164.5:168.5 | 28.81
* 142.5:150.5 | 40.61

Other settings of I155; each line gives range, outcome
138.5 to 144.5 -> 34.5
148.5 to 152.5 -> 36.35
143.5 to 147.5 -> 36.96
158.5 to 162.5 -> 30.09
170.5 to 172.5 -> 18.38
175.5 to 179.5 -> 18.04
